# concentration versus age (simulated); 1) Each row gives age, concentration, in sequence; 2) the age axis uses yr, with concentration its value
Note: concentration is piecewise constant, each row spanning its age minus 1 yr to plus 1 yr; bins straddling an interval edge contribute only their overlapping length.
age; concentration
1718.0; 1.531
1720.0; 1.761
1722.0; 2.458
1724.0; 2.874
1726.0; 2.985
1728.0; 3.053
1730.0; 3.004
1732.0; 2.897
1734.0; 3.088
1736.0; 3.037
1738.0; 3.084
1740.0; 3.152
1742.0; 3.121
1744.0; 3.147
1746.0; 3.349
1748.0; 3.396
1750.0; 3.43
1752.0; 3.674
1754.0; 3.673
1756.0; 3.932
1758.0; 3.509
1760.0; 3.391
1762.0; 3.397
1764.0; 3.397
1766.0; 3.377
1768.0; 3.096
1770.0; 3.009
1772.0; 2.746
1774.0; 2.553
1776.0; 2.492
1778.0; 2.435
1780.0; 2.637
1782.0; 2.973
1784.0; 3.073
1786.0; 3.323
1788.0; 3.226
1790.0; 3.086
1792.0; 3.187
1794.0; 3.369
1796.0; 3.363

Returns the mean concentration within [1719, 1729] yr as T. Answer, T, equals 2.63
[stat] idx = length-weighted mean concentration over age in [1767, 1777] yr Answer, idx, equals 2.78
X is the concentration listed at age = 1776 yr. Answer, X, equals 2.492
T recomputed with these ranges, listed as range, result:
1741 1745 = 3.13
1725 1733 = 2.98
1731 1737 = 3.01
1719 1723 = 2.11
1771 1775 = 2.65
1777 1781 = 2.54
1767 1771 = 3.05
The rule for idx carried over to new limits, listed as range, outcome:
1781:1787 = 3.12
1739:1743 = 3.14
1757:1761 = 3.45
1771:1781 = 2.57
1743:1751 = 3.33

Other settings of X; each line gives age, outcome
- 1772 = 2.746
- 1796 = 3.363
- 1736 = 3.037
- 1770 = 3.009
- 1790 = 3.086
